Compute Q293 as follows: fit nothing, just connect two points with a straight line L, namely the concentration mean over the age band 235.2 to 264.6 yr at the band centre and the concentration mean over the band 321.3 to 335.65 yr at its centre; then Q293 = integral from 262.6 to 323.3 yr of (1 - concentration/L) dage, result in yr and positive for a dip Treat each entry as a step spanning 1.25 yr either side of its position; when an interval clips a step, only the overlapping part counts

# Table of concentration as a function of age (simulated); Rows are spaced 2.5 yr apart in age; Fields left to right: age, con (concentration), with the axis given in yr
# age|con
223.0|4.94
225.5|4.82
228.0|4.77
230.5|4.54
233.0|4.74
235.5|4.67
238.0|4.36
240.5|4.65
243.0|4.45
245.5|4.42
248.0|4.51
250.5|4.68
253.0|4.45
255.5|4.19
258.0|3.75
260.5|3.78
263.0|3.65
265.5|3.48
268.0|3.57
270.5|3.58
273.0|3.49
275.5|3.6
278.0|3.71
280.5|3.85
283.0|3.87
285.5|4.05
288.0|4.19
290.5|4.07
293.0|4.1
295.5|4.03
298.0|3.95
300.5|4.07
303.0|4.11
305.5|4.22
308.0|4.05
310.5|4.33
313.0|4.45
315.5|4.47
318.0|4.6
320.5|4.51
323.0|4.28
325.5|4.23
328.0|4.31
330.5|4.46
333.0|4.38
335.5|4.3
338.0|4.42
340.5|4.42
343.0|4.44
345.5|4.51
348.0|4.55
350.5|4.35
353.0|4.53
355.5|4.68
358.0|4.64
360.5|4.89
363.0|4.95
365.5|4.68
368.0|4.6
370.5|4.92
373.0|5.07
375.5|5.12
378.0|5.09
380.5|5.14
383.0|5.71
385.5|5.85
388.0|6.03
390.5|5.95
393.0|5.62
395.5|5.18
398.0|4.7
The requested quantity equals 4.2 yr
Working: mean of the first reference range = 4.27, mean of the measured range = 4.01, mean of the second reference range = 4.33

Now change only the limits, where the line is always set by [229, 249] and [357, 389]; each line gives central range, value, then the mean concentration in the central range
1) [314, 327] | 1.3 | 4.42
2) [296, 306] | 1.5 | 4.07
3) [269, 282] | 2.9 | 3.65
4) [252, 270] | 3.2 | 3.82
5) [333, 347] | 1.6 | 4.42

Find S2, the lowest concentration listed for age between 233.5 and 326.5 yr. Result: 3.48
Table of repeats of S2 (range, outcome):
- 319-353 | 4.23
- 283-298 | 3.87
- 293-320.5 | 3.95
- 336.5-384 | 4.35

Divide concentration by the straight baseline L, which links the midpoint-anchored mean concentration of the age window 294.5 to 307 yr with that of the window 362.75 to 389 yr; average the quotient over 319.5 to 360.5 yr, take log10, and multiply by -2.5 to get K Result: 0.050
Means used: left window 4.08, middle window 4.45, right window 5.2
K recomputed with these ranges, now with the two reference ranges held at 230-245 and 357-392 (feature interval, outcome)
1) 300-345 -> 0.14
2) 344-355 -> 0.13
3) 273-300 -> 0.22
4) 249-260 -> 0.10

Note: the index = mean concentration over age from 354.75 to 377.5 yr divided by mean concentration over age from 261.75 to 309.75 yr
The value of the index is 1.25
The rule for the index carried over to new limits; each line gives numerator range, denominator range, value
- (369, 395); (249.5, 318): 1.36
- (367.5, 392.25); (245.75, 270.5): 1.34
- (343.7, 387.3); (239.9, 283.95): 1.24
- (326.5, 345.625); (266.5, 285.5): 1.19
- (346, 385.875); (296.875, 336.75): 1.14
